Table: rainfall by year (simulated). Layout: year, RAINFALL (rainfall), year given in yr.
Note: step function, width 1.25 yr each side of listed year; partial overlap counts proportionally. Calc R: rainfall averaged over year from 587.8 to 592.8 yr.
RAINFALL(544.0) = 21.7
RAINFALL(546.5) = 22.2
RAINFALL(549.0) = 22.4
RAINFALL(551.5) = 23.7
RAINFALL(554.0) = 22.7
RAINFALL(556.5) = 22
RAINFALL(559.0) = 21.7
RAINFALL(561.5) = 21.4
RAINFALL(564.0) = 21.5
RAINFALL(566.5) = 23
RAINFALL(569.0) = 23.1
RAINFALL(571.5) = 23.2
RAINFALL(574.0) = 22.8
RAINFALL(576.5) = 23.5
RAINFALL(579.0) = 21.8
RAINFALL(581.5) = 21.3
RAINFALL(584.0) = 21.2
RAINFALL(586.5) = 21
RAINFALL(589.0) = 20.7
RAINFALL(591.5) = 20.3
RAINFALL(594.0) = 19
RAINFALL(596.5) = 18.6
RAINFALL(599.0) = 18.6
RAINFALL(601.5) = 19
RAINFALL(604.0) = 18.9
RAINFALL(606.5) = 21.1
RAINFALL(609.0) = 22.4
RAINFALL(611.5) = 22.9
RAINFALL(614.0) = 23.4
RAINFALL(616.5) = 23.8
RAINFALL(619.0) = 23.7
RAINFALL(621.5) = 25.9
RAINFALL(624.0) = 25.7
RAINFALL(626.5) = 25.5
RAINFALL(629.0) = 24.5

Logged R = 20.5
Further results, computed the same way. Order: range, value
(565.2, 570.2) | 23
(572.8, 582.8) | 22.3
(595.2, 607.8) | 19.3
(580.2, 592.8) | 20.9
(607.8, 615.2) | 22.9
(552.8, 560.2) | 22.1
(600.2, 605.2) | 18.9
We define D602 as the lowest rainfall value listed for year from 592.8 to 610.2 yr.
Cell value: 18.6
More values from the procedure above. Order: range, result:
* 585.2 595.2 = 19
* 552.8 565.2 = 21.4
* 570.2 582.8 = 21.3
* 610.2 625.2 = 22.9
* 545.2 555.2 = 22.2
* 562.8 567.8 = 21.5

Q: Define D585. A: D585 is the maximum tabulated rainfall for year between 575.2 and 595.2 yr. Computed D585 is 23.5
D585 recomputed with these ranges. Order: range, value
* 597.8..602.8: 19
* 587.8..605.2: 20.7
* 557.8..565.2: 21.7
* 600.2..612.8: 22.9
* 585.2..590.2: 21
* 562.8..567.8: 23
